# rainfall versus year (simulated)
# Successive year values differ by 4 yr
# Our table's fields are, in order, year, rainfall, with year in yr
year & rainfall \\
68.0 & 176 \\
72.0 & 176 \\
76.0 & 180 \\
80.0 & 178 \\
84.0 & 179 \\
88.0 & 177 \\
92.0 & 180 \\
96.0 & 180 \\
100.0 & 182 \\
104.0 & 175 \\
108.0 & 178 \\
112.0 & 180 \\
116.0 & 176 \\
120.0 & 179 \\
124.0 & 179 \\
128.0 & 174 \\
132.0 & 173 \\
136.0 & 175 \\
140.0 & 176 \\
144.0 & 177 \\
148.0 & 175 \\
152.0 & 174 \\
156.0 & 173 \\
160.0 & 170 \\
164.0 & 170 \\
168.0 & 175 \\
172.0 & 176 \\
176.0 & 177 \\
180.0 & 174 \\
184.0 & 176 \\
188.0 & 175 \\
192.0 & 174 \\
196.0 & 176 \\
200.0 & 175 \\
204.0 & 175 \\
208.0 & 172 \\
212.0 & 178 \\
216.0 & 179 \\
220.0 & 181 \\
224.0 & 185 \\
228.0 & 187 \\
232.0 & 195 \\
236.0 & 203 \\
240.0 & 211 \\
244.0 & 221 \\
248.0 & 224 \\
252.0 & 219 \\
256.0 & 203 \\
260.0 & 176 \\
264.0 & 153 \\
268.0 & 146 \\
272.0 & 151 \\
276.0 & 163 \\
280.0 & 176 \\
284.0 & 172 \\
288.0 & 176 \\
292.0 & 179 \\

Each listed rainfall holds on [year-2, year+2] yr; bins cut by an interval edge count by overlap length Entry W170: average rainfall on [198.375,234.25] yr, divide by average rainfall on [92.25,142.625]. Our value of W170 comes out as 1.02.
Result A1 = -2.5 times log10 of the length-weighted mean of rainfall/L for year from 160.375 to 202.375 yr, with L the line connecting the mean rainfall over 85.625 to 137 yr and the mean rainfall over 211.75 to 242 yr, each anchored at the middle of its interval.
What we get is 0.07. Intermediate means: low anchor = 178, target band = 175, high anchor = 191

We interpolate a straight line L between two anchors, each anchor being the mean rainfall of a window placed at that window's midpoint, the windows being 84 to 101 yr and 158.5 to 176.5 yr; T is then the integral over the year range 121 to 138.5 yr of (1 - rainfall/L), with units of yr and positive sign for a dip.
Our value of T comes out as 0.1 yr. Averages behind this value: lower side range 180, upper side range 173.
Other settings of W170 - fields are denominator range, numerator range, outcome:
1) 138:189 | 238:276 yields 1.08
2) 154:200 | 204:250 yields 1.11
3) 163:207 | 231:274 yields 1.09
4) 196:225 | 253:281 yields 0.95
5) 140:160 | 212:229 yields 1.04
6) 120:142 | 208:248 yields 1.10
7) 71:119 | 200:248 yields 1.07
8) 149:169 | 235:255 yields 1.25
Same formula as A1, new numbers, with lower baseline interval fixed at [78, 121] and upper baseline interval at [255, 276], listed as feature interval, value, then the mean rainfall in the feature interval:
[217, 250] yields -0.200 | 200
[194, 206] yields -0.036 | 175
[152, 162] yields 0.009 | 172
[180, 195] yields -0.027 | 175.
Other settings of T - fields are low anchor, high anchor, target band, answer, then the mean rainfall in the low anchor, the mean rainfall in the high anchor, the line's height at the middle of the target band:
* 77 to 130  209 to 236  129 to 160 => 1.07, 178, 185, 181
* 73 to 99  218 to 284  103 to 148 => 1.08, 179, 187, 181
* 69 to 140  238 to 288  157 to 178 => 0.78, 178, 184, 180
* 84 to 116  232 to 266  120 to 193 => 4.80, 179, 201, 187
